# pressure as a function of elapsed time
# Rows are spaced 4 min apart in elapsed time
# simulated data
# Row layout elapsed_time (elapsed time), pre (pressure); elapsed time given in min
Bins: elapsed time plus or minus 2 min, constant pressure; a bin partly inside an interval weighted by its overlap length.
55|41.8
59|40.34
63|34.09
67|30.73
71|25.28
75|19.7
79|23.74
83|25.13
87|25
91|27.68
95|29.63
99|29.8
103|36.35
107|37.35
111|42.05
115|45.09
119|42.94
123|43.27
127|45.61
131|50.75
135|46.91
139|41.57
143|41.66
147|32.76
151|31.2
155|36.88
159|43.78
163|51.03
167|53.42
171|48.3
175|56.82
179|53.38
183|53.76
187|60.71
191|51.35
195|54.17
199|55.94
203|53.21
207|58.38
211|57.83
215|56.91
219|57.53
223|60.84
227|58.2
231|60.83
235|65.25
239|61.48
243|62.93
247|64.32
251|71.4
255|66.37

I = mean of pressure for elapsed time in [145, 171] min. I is 42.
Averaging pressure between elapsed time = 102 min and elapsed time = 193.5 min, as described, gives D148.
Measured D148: 45.7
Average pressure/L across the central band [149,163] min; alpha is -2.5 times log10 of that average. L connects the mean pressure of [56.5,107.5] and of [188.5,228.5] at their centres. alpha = 0.16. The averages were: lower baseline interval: 29.5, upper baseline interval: 56.5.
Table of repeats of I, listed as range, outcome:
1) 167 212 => 54.8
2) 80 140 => 37.6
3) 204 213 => 57.6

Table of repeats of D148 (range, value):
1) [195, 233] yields 57.6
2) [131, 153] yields 39.9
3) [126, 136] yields 48.1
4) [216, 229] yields 58.7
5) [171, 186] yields 54.2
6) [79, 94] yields 25.9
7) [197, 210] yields 56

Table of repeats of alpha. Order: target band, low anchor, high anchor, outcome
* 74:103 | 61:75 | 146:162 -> 0.15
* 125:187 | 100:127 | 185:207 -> 0.05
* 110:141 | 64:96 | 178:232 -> -0.21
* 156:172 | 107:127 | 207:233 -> 0.04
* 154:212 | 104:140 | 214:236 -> 0.01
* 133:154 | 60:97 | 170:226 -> 0.10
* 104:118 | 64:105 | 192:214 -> -0.21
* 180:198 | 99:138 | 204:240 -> -0.02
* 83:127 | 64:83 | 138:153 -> -0.18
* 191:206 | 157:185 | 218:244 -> 0.03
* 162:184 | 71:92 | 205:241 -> -0.12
